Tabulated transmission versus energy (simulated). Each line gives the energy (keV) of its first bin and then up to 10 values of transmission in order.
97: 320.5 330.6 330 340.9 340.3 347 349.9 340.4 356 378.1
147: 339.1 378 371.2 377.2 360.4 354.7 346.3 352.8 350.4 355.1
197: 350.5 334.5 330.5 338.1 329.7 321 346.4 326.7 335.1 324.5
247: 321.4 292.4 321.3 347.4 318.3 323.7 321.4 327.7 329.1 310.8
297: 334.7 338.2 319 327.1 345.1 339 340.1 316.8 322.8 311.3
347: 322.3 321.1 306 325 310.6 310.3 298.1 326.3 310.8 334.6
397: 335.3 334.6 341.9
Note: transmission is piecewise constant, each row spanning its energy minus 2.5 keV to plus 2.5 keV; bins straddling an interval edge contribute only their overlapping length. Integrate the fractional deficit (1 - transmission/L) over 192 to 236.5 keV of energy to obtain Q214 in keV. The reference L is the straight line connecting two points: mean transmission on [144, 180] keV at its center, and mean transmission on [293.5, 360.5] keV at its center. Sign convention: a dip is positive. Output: 1.8 keV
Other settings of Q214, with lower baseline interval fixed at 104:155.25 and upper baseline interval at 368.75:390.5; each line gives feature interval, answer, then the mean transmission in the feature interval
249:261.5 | 0.65 keV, 314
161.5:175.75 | -0.68 keV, 361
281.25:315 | -0.23 keV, 327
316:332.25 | -0.82 keV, 337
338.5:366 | -0.04 keV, 317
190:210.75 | -0.16 keV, 342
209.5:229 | 0.18 keV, 333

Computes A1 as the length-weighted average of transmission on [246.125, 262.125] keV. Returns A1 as 317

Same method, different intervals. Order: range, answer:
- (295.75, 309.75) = 330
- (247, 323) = 326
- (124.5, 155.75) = 357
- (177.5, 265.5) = 334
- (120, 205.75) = 355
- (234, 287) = 324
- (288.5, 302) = 326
